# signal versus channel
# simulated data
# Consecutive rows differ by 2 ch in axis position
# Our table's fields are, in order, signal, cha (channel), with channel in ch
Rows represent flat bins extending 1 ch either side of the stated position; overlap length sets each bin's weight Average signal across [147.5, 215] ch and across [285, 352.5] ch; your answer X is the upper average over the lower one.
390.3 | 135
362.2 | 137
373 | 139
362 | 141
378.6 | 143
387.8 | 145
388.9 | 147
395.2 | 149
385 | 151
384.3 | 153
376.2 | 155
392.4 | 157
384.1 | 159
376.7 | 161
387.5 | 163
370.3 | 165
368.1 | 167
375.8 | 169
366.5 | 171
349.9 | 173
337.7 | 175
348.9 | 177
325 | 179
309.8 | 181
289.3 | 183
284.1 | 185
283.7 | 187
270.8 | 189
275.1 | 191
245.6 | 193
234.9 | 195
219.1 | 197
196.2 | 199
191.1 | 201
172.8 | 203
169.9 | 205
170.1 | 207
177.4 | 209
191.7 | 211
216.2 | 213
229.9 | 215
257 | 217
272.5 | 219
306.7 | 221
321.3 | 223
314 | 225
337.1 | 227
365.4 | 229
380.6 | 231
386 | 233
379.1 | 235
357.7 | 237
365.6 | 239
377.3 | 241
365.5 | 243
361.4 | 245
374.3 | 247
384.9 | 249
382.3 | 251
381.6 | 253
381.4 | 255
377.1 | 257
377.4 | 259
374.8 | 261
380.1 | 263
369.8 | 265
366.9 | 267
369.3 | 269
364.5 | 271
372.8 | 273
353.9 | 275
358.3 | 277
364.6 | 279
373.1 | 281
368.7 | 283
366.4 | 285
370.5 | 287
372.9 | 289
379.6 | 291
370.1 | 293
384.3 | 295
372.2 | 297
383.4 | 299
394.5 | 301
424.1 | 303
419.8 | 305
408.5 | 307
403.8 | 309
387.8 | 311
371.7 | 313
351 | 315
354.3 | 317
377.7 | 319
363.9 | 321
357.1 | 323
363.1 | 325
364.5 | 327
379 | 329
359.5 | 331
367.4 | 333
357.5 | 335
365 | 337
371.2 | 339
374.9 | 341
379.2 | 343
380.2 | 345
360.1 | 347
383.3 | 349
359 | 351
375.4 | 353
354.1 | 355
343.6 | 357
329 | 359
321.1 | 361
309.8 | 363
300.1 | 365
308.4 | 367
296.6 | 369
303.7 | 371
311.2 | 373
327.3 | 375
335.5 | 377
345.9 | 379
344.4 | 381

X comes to 1.26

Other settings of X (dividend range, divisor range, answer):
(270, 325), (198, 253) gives 1.26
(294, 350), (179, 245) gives 1.34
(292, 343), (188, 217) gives 1.77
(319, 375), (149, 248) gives 1.13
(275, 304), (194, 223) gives 1.72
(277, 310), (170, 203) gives 1.37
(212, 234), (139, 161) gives 0.80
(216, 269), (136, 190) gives 1.00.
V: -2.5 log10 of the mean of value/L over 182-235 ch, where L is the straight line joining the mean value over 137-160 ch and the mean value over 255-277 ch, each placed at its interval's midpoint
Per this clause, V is 0.39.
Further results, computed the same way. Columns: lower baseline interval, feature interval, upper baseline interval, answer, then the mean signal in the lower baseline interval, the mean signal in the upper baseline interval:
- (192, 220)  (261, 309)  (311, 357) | -0.23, 210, 367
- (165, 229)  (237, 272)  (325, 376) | -0.23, 274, 348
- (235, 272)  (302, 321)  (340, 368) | -0.08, 373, 348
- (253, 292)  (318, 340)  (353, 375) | -0.08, 371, 321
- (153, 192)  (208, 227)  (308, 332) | 0.33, 342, 369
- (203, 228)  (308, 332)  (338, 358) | -0.08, 244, 368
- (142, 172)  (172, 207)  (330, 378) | 0.39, 381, 345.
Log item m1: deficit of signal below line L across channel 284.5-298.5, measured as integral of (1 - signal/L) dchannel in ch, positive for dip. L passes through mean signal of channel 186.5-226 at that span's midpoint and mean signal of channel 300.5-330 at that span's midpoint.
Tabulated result -1.00 ch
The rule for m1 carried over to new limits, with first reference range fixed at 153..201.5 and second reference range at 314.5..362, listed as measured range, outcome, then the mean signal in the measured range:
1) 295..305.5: -1.3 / 396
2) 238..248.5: -1.1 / 370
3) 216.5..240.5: -0.5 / 339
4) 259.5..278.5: -1.4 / 368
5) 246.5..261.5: -1.8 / 380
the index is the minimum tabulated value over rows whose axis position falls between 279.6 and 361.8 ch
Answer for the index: 321.1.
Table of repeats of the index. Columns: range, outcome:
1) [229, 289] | 353.9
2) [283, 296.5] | 366.4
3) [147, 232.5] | 169.9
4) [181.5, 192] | 270.8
